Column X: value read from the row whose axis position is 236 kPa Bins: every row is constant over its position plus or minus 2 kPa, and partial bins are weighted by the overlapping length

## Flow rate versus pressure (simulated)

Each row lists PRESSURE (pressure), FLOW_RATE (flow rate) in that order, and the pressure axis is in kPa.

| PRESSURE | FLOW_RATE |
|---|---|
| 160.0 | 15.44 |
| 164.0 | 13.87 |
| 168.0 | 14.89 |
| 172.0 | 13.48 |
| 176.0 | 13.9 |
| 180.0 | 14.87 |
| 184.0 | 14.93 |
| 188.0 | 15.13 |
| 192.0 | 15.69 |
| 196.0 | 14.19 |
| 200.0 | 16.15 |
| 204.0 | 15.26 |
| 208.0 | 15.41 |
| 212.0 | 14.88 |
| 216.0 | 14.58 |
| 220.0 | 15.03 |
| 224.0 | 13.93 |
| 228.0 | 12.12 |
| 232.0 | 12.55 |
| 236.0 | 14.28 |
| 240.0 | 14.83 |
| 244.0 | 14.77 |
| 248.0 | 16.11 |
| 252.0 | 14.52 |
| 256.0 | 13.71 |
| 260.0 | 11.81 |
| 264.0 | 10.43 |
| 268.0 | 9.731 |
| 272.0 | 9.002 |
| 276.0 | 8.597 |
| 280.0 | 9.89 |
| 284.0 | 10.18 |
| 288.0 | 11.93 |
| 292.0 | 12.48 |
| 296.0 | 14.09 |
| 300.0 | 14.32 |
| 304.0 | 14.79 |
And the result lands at 14.28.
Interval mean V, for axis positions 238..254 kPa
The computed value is 15.1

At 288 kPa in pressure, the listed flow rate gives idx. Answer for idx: 11.93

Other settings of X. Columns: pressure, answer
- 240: 14.83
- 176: 13.9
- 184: 14.93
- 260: 11.81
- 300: 14.32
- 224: 13.93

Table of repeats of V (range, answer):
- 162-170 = 14.4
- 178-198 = 15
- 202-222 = 15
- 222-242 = 13.5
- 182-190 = 15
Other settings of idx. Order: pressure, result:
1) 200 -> 16.15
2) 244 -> 14.77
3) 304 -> 14.79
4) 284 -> 10.18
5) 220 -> 15.03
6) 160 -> 15.44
